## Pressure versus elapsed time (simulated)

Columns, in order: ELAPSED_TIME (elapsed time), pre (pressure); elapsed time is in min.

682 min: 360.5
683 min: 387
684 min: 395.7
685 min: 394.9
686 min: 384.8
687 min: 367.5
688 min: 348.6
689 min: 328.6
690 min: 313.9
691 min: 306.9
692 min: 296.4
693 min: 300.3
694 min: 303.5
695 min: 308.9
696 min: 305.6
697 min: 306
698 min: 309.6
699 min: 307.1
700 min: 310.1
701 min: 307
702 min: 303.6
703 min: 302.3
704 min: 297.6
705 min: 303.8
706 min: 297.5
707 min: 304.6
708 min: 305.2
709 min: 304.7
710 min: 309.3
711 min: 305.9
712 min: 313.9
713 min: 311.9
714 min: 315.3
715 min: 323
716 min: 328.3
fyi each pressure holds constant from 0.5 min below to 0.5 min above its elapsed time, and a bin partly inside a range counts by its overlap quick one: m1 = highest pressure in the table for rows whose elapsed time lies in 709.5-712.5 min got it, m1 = 313.9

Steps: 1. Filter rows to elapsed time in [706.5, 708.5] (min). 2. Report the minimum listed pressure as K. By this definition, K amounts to 304.6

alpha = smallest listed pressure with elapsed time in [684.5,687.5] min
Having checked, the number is 367.5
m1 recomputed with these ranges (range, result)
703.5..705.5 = 303.8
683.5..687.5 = 395.7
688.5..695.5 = 328.6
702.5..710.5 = 309.3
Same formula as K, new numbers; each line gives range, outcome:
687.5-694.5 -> 296.4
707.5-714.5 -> 304.7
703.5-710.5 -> 297.5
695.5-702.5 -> 303.6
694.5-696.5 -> 305.6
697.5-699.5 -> 307.1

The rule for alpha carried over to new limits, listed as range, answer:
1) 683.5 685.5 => 394.9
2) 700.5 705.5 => 297.6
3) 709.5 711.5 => 305.9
